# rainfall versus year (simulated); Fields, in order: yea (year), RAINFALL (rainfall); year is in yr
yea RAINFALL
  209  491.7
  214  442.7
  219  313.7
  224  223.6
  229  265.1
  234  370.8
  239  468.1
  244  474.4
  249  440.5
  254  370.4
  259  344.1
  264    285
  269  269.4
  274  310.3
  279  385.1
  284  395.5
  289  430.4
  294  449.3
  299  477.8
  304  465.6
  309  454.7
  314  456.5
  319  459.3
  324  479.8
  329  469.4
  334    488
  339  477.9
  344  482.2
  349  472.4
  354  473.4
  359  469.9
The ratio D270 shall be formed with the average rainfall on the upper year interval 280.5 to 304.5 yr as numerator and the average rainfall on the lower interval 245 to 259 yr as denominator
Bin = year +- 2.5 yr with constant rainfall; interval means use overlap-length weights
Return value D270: 1.09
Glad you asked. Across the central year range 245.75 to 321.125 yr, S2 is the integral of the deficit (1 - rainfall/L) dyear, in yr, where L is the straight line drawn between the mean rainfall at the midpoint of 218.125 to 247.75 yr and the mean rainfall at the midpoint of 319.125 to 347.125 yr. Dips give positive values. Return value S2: 3.5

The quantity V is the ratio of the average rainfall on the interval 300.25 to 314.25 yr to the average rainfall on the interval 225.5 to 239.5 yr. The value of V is 1.3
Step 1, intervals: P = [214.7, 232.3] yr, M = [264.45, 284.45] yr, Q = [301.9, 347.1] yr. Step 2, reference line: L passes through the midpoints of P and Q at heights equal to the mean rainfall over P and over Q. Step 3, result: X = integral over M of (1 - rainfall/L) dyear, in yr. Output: 2.8 yr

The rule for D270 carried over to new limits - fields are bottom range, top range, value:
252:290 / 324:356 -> 1.38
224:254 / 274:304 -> 1.09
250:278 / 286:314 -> 1.39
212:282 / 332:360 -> 1.35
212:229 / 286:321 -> 1.45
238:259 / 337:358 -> 1.12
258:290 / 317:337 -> 1.39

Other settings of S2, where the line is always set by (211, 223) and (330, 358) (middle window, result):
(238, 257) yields -2.10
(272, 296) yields 1.68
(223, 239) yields 2.40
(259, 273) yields 3.94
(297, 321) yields -0.88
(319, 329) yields -0.27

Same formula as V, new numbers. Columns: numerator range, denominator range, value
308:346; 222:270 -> 1.33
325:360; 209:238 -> 1.38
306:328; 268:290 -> 1.29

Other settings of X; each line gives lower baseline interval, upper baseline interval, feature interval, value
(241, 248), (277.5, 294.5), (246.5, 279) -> 7.6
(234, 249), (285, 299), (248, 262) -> 2.3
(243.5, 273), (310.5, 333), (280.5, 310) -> -1.6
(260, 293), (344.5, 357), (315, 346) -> -2.5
